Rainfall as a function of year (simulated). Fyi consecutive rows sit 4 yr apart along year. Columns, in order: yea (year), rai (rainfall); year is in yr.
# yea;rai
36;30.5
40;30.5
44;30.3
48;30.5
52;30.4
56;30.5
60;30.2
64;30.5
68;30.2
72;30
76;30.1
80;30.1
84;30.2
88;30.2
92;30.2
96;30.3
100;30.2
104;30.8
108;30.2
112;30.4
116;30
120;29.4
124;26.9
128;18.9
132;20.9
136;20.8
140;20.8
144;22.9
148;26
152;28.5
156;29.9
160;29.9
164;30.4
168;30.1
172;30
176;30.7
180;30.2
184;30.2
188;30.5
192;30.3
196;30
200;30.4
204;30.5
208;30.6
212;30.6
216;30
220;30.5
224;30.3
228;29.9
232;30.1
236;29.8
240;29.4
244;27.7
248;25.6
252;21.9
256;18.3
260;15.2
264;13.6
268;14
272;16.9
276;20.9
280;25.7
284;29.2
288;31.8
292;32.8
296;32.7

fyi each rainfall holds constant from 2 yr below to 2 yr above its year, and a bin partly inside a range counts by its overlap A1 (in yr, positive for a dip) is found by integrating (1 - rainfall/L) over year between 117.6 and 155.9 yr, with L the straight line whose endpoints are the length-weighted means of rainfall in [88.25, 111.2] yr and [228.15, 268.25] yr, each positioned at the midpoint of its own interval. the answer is 5.8 yr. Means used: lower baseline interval 30.3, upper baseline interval 23.3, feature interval 24.3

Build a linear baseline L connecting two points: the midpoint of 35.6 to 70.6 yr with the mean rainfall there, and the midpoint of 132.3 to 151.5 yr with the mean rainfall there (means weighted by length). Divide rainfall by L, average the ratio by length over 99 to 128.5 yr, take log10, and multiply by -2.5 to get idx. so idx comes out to -0.14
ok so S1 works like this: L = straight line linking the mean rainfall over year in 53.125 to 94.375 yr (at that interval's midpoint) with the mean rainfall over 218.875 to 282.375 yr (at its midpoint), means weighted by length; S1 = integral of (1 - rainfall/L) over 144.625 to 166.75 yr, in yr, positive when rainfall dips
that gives -1.16 yr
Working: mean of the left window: 30.2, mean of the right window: 23.7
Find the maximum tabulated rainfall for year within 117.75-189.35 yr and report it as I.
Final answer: 30.7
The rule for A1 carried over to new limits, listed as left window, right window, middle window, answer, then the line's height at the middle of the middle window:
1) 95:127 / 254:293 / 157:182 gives -3.40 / 26.6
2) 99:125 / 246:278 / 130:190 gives -3.63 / 26.1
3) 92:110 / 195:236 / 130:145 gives 4.49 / 30.3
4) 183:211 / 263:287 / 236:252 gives -1.62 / 24.6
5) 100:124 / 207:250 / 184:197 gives -0.29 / 29.6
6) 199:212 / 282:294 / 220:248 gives 1.32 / 30.8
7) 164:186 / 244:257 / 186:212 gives -2.28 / 28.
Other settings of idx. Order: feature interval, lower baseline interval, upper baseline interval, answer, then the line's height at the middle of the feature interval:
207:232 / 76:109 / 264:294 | -0.173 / 25.8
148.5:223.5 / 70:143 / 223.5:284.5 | -0.187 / 25.4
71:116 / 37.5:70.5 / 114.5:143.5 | -0.129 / 26.9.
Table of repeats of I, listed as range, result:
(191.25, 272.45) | 30.6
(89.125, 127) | 30.8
